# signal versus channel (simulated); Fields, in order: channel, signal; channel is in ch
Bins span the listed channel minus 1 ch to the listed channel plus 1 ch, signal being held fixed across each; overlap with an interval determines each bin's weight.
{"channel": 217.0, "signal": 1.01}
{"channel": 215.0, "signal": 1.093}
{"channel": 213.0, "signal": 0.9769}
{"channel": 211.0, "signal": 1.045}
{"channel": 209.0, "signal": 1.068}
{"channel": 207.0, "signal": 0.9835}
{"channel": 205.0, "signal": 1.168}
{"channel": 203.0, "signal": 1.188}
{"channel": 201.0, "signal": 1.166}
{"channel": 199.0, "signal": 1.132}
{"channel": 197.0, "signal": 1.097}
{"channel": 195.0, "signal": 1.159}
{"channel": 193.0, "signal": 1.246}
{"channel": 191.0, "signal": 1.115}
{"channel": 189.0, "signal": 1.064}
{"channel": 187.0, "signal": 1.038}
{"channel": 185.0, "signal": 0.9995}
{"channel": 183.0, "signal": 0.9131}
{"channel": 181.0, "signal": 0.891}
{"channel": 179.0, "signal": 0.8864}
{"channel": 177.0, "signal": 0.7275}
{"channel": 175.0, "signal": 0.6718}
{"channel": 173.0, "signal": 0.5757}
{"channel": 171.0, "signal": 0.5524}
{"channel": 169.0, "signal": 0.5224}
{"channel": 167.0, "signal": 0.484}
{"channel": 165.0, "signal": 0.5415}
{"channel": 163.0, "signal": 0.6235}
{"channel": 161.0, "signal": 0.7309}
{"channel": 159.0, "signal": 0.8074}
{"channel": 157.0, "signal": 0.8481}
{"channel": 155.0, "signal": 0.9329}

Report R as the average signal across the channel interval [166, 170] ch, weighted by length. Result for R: 0.503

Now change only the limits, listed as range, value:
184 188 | 1.02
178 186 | 0.923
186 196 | 1.12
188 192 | 1.09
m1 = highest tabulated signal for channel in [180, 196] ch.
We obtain 1.246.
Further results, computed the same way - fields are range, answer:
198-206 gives 1.188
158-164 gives 0.8074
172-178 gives 0.7275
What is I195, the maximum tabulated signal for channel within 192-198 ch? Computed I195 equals 1.246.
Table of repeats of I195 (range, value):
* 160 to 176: 0.7309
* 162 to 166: 0.6235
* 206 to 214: 1.068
